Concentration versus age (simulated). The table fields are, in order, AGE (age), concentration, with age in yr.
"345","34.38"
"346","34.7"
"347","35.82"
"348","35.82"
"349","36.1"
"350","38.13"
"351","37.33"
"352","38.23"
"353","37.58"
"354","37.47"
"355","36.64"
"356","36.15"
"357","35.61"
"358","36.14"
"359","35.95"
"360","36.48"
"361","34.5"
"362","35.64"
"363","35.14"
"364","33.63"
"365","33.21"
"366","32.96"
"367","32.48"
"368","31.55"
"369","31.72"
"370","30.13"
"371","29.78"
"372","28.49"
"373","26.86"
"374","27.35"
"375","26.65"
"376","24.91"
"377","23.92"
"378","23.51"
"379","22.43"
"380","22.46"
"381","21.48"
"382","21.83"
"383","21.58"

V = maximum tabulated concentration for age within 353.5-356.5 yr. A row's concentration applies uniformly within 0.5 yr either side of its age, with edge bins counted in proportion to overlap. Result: 37.47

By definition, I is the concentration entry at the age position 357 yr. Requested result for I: 35.61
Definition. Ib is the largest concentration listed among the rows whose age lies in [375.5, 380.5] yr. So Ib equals 24.91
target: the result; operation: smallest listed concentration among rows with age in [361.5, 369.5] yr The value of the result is 31.55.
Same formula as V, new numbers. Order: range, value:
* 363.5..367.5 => 33.63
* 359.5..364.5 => 36.48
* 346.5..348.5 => 35.82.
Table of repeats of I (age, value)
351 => 37.33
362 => 35.64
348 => 35.82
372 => 28.49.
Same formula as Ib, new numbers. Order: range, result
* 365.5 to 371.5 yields 32.96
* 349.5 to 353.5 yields 38.23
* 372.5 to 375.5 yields 27.35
